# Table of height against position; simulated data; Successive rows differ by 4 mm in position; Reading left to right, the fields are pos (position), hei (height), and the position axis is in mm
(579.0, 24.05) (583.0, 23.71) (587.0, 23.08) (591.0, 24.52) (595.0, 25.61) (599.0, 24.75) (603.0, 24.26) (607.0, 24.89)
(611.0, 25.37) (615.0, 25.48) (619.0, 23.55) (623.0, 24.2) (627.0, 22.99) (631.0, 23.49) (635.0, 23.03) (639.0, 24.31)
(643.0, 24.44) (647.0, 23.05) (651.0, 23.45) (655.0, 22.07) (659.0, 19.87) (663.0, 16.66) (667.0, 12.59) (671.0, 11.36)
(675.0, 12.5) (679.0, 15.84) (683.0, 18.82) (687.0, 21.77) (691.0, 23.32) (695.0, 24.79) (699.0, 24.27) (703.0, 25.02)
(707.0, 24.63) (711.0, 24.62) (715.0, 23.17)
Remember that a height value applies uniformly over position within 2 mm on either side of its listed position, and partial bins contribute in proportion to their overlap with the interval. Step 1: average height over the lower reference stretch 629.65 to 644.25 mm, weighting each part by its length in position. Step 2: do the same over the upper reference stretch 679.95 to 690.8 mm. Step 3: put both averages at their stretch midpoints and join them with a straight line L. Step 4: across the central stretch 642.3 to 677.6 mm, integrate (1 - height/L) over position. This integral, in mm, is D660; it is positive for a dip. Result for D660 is 6.6 mm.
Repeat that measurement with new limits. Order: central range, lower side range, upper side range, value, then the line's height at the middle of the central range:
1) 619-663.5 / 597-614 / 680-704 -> 2.2 mm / 23.9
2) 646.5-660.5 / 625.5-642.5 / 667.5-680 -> -2.8 mm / 18.4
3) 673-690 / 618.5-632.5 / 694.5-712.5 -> 4.7 mm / 24.3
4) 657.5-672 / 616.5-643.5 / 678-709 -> 4.9 mm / 23.1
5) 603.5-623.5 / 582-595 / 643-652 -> -0.7 mm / 23.8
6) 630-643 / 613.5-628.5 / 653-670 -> -1.4 mm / 21.5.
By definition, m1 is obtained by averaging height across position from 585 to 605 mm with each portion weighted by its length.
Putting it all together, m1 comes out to 24.4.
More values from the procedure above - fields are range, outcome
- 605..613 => 25.1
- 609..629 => 24.3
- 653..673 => 16.5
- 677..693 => 19.9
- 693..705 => 24.7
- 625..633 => 23.2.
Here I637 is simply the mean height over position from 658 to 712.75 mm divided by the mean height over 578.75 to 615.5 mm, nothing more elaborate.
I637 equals 0.8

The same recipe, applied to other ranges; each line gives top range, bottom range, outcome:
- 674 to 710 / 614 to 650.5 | 0.91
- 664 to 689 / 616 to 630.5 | 0.66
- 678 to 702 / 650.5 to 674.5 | 1.29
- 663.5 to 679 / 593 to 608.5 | 0.53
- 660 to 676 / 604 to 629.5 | 0.56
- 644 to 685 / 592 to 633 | 0.73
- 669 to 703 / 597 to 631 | 0.80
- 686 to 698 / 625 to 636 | 1.01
